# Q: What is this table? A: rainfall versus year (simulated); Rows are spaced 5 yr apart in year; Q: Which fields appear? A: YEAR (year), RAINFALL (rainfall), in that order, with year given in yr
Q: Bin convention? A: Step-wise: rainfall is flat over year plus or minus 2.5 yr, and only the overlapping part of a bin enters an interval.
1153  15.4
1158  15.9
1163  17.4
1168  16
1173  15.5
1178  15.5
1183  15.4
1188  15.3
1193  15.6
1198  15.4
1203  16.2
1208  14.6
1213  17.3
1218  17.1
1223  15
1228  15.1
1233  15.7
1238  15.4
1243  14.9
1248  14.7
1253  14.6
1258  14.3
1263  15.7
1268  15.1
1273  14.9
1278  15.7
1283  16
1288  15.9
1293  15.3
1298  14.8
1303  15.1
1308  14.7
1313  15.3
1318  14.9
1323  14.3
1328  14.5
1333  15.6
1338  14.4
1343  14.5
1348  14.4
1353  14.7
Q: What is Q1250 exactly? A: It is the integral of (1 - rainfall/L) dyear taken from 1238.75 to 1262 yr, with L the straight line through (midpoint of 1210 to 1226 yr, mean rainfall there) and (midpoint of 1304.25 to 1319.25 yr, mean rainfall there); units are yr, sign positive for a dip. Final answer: 1.7 yr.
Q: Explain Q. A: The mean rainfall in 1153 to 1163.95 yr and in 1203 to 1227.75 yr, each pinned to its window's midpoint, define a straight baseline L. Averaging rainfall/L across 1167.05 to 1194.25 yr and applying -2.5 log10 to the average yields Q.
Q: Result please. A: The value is 0.042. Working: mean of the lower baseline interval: 16.3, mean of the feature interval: 15.5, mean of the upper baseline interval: 15.9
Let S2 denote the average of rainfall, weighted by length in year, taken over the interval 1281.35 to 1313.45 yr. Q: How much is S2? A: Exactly 15.3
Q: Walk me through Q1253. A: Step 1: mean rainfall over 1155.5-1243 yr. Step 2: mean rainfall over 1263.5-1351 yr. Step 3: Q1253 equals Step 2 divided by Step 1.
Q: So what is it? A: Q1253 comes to 1.0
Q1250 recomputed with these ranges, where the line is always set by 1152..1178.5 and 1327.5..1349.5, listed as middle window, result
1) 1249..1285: 0.2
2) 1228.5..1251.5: 0.5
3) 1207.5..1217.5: -0.5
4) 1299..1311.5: 0.0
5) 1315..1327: 0.2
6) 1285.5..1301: -0.3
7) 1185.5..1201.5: 0.3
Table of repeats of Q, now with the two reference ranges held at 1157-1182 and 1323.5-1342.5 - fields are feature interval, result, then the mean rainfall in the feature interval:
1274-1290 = -0.044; 15.8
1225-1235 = 0.013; 15.4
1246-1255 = 0.054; 14.6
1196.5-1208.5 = 0.016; 15.5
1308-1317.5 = -0.011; 15.1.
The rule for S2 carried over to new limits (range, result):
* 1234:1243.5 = 15.3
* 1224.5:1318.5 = 15.2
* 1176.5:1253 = 15.5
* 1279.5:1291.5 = 15.9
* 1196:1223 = 16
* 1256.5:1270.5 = 15.1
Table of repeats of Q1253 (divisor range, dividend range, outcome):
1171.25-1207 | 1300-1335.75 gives 0.96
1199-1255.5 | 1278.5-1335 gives 0.98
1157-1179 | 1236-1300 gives 0.94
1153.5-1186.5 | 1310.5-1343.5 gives 0.93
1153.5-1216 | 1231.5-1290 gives 0.96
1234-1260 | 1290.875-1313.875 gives 1.01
